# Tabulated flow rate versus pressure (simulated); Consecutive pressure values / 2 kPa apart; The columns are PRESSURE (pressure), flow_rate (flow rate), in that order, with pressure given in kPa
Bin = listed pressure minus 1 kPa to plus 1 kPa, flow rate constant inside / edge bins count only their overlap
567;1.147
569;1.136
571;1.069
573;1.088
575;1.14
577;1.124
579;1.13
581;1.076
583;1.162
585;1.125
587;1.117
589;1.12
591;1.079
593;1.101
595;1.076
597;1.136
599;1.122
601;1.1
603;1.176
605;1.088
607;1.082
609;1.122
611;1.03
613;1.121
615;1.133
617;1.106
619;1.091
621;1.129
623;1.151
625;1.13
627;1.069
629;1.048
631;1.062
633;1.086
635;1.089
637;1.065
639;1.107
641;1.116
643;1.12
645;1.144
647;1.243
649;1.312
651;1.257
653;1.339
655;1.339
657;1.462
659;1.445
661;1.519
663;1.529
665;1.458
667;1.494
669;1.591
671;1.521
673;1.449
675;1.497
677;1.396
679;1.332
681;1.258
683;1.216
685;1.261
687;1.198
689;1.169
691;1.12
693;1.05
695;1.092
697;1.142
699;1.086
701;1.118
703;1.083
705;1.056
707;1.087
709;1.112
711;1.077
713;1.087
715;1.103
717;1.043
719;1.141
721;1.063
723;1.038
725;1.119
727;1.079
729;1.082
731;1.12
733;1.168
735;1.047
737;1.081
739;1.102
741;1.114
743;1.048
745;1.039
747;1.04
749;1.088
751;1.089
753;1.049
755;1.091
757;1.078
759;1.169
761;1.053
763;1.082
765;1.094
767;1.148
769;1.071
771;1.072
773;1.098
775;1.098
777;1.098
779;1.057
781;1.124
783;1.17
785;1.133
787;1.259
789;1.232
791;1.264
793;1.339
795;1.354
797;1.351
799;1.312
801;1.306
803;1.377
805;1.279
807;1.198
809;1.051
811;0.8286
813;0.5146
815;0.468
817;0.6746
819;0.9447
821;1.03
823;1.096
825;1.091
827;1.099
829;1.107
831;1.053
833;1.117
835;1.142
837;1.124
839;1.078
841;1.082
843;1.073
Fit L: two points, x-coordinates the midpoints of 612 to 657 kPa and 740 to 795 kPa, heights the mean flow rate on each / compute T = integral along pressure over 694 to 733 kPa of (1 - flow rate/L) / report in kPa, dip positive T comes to 1.5 kPa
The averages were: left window 1.16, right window 1.12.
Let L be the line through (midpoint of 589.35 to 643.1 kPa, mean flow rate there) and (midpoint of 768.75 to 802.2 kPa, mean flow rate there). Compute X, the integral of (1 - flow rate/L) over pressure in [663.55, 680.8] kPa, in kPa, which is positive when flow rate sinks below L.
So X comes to -4.95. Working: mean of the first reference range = 1.1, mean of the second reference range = 1.2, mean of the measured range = 1.46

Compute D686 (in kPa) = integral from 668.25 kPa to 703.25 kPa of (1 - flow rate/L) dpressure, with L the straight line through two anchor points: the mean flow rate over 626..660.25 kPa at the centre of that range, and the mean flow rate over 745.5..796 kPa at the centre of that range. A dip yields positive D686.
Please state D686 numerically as -2.37 kPa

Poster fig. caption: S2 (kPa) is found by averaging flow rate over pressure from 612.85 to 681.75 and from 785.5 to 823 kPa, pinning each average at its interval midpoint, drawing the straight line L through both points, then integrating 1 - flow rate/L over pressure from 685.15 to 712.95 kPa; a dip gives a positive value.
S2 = 2.3 kPa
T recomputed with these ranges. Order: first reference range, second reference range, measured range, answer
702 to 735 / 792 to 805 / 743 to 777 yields 3.70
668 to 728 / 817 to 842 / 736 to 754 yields 1.11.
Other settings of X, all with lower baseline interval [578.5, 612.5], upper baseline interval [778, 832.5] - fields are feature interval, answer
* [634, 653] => -1.1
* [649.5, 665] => -4.3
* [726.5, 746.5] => 0.3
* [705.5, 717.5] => 0.2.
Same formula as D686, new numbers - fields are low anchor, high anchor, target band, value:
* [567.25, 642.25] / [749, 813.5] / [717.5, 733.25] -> 0.49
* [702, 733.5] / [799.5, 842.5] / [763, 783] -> -0.72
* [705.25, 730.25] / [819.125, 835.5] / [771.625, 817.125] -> -1.56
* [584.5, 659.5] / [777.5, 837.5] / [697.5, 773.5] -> 2.19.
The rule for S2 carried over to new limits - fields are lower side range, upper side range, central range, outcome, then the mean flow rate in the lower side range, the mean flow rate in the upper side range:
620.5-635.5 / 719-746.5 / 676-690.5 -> -2.2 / 1.09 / 1.09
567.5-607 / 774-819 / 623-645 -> 0.4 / 1.11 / 1.11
